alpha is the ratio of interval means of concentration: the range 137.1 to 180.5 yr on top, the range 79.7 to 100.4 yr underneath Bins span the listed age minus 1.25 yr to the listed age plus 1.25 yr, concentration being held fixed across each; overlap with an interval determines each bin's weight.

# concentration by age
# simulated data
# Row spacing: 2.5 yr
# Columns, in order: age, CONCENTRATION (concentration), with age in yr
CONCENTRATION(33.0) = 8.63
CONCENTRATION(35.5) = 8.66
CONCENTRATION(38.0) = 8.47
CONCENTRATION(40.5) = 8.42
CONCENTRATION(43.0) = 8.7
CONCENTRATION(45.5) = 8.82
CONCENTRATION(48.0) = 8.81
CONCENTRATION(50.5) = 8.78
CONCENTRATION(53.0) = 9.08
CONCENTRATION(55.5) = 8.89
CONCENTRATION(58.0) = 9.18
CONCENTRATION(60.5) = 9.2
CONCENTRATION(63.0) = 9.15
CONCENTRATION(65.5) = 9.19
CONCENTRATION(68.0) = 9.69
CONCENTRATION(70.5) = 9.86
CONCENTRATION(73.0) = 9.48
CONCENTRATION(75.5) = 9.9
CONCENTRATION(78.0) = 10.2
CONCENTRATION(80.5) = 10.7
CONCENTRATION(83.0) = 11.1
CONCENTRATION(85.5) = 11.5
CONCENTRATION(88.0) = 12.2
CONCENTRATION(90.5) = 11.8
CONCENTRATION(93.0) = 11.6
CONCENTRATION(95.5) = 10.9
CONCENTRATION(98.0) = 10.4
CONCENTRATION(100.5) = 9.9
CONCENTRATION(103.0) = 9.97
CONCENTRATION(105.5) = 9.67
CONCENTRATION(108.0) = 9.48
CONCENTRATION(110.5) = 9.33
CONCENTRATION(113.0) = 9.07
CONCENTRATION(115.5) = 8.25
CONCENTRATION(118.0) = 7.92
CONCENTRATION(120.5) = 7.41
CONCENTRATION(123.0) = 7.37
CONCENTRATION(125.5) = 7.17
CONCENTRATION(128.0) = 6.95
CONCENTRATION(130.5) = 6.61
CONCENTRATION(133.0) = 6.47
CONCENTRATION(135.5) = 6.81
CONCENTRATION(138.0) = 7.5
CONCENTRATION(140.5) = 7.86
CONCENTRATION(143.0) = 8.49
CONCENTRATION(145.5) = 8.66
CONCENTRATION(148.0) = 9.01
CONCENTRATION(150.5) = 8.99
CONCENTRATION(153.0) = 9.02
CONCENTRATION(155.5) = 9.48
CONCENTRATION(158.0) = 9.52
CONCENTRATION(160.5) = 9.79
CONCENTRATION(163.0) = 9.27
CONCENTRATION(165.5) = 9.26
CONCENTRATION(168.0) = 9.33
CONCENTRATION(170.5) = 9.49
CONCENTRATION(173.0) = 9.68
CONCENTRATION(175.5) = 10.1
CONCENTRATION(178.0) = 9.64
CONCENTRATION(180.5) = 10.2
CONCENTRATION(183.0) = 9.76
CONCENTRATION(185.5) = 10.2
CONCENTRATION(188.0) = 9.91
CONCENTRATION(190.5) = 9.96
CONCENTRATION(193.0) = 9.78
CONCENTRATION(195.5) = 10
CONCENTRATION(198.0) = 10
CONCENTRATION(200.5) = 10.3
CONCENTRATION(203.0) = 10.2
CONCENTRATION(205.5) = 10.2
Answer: 0.82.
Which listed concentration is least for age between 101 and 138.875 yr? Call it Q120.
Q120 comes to 6.47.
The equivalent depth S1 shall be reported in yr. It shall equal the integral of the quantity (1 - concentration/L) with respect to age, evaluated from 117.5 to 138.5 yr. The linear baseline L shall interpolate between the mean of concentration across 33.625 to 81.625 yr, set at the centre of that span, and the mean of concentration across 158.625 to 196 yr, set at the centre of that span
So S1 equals 5.4 yr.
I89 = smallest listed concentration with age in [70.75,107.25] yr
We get 9.48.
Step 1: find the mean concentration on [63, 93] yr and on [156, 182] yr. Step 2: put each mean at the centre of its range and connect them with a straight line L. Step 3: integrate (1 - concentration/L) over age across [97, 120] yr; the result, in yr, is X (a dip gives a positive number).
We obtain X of 2.1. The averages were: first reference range 10.5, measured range 9.26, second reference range 9.62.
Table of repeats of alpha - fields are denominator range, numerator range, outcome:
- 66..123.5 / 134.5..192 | 0.93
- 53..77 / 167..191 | 1.05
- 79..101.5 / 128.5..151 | 0.70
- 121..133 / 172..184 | 1.41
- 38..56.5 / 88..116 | 1.16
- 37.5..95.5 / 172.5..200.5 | 1.01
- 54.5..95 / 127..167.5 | 0.82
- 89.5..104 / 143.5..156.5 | 0.84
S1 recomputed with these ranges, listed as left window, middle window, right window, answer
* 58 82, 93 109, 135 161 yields -1.5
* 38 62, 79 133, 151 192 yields -1.3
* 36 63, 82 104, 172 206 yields -4.4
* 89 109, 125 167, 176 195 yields 7.7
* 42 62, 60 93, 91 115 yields -3.1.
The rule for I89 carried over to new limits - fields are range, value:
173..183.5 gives 9.64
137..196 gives 7.5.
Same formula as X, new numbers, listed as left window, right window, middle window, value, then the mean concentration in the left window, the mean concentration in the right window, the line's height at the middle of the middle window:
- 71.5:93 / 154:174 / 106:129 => 4.74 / 10.9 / 9.47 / 10.3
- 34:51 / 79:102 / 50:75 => 1.01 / 8.66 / 11.1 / 9.68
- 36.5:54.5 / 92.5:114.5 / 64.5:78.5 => -0.64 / 8.73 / 9.96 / 9.28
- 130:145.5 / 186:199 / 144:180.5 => -3.63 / 7.43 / 9.94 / 8.56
